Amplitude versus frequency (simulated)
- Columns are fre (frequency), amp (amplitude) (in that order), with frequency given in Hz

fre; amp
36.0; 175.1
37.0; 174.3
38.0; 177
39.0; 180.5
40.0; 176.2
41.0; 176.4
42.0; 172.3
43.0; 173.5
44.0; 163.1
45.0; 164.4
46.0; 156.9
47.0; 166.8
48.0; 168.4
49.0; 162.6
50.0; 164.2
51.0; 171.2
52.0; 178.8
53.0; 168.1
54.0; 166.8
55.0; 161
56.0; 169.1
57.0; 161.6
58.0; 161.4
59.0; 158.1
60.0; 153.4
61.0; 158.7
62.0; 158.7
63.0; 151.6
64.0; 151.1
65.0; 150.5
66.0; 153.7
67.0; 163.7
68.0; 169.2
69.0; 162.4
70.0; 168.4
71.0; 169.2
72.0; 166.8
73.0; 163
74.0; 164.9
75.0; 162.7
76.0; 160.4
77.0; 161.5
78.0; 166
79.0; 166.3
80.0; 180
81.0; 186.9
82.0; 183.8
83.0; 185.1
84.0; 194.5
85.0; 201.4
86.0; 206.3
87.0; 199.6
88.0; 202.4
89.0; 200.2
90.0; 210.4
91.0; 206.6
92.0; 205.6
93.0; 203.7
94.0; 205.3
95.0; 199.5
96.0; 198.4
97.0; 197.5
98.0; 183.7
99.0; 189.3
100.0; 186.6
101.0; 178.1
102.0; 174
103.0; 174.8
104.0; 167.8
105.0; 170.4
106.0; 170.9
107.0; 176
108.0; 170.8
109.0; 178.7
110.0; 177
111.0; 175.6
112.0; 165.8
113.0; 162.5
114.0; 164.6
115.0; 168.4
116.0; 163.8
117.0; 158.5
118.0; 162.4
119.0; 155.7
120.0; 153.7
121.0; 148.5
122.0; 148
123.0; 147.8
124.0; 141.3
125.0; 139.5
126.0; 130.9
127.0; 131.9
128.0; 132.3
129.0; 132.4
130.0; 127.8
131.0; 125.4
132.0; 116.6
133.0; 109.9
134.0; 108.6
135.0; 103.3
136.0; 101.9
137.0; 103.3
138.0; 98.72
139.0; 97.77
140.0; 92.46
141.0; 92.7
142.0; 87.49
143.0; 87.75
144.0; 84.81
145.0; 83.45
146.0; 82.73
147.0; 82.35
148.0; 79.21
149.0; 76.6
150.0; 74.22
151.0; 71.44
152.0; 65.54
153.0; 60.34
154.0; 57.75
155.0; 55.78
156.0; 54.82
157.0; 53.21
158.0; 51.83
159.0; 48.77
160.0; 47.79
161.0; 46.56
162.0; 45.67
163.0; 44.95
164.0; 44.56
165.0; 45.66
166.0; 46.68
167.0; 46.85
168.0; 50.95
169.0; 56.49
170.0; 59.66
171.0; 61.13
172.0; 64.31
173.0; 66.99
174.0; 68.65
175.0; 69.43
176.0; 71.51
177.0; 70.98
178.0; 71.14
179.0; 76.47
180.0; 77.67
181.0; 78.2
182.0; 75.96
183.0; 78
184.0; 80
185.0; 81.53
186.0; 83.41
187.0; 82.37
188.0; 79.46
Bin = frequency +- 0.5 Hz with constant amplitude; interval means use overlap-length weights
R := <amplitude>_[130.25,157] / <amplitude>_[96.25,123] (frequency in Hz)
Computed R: 0.5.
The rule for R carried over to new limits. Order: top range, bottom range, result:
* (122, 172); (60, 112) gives 0.47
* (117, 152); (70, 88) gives 0.63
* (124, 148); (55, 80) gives 0.66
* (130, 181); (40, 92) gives 0.43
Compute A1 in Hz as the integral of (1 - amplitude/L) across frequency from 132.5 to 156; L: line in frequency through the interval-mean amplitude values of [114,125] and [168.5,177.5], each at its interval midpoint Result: 6.1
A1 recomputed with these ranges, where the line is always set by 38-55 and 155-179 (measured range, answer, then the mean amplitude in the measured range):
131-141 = -2.2 Hz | 104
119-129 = -4.6 Hz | 142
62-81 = -2.3 Hz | 163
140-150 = -0.9 Hz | 84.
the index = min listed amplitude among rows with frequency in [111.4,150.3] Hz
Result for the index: 74.22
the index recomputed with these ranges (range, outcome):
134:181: 44.56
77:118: 158.5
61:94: 150.5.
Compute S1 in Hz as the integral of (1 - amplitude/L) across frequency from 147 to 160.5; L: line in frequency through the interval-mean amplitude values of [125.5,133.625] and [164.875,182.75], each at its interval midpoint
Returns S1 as 4.5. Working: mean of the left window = 126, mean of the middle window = 62.1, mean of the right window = 65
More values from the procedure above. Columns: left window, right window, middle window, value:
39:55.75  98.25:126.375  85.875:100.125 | -2.9 Hz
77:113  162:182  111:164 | 7.6 Hz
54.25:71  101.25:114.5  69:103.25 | -3.9 Hz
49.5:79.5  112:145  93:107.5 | -4.2 Hz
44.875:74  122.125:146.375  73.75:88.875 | -3.6 Hz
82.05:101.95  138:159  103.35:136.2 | -2.9 Hz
